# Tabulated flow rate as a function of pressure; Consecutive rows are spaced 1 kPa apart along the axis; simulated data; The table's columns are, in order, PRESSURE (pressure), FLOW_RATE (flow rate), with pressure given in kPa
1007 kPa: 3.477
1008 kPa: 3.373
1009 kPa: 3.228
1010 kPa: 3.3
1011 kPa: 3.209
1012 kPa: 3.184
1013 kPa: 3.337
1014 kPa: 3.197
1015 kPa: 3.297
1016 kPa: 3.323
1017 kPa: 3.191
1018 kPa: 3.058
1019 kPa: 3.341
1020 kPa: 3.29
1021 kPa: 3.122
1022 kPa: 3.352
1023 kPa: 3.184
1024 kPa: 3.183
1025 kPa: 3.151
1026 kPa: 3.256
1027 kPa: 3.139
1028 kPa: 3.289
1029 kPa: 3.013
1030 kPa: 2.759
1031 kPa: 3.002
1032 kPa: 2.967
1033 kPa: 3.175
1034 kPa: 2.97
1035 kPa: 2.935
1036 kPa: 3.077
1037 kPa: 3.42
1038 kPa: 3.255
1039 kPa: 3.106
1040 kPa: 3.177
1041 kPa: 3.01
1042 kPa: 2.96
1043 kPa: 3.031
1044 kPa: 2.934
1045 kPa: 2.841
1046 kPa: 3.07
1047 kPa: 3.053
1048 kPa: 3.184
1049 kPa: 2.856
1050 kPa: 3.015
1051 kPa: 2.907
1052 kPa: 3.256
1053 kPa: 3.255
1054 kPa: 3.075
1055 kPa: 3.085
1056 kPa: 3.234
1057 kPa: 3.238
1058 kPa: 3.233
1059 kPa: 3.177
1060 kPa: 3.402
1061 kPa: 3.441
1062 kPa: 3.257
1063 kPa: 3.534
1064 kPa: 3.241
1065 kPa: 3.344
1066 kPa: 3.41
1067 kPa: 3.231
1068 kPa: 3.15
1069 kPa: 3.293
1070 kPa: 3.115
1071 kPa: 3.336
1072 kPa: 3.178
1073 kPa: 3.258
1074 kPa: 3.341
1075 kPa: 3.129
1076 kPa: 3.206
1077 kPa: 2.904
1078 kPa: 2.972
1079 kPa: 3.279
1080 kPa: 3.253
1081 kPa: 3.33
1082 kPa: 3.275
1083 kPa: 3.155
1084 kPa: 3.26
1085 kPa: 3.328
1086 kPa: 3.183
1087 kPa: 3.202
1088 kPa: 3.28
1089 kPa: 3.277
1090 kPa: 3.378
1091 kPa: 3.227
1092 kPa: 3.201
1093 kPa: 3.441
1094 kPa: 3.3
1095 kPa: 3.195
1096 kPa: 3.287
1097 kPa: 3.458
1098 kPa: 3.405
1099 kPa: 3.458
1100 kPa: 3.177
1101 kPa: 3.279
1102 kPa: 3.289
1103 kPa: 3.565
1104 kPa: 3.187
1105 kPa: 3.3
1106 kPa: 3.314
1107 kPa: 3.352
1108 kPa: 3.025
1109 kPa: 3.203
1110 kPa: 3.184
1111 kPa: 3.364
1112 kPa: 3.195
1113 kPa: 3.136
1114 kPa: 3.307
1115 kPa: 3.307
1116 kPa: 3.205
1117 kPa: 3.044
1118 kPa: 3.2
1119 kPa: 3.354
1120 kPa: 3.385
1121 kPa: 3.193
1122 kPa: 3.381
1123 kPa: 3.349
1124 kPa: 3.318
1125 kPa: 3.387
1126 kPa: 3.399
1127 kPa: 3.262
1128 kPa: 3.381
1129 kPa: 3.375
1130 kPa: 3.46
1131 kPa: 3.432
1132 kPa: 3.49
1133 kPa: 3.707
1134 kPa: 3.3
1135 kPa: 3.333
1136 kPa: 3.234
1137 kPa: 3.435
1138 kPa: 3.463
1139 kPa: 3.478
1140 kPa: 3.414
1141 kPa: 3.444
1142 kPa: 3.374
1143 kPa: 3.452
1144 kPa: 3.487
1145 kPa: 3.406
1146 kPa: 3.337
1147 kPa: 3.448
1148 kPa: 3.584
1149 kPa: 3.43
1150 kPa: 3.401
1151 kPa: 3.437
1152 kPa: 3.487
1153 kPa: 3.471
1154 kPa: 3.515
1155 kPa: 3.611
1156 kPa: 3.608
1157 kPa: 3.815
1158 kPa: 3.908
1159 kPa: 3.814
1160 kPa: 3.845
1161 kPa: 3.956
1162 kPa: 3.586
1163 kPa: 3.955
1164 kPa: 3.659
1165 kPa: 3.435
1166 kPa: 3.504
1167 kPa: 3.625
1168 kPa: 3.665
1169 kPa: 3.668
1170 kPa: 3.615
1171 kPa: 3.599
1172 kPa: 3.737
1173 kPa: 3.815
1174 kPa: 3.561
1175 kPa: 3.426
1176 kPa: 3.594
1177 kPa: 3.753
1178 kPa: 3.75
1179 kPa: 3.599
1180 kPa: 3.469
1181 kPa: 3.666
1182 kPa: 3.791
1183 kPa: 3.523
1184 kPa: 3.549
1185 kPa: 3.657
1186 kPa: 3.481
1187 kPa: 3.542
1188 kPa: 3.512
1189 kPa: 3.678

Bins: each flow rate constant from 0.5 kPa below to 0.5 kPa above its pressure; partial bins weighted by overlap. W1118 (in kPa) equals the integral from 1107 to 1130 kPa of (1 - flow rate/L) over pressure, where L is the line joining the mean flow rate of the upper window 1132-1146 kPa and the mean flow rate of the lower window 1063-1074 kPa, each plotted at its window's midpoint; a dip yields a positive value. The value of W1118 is 0.7 kPa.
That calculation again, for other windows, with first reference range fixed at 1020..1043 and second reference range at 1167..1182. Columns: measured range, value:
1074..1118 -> 1.3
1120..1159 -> 0.7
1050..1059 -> 0.1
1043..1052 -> 0.5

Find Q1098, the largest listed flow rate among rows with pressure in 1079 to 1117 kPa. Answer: 3.565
